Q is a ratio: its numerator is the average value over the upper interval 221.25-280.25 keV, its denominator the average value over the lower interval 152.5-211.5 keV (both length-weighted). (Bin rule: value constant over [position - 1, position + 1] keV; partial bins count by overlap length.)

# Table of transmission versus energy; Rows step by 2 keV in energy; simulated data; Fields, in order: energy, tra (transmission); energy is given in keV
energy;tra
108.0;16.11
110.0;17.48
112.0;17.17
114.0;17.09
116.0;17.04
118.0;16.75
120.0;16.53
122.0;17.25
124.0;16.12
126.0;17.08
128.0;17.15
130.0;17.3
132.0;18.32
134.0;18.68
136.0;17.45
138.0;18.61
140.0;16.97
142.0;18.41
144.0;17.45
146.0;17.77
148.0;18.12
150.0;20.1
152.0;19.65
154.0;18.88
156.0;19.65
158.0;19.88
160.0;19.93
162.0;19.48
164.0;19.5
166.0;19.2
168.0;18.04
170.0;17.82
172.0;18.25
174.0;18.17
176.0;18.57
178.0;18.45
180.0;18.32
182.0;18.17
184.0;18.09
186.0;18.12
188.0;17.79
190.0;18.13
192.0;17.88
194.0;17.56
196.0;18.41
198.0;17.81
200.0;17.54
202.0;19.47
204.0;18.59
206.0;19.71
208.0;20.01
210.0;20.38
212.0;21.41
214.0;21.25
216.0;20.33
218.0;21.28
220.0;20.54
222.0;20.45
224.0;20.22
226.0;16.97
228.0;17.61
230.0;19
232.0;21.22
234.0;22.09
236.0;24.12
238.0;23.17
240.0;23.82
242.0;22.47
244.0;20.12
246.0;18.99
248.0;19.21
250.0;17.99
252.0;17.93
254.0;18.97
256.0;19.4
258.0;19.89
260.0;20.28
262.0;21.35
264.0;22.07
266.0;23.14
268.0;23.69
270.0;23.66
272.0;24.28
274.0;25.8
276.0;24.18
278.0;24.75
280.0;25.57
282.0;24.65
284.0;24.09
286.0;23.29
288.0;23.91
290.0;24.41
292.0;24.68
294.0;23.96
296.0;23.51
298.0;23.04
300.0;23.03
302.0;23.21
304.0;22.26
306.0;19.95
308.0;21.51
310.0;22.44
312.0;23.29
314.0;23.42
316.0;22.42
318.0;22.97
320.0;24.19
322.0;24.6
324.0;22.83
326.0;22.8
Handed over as 1.1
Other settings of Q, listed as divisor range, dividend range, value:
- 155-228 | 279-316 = 1.23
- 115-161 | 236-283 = 1.22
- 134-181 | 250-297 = 1.22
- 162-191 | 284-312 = 1.26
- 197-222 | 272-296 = 1.23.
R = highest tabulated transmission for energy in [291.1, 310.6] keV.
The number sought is 24.68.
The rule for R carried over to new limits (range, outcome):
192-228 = 21.41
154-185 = 19.93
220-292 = 25.8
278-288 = 25.57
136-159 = 20.1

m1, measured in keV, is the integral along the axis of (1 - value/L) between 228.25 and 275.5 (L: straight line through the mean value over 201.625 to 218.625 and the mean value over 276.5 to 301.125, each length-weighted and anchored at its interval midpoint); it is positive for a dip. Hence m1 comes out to 1.9 keV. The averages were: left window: 20.3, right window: 24.1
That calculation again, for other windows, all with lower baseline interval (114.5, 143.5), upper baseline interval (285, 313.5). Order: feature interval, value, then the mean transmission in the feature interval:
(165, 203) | 2.0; 18.2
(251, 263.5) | 1.1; 19.7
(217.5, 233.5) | 0.7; 19.7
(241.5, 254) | 1.2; 19.3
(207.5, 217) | -0.3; 20.7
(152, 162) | -0.7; 19.6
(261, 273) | -0.6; 23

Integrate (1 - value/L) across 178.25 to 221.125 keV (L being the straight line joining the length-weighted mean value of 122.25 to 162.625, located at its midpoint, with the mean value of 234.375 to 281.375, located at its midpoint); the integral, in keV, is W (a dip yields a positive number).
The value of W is 2.3 keV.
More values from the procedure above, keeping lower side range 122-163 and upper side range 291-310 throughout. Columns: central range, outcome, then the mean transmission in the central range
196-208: 0.77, 18.7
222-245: -0.07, 21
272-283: -1.39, 24.9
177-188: 0.71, 18.2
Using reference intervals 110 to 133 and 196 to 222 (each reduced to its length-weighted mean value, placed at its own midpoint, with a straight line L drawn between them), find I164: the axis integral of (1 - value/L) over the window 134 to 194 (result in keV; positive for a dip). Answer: -0.3 keV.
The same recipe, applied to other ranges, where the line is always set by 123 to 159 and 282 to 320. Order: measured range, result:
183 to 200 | 1.6 keV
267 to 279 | -1.1 keV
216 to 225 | 0.0 keV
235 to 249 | -0.3 keV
